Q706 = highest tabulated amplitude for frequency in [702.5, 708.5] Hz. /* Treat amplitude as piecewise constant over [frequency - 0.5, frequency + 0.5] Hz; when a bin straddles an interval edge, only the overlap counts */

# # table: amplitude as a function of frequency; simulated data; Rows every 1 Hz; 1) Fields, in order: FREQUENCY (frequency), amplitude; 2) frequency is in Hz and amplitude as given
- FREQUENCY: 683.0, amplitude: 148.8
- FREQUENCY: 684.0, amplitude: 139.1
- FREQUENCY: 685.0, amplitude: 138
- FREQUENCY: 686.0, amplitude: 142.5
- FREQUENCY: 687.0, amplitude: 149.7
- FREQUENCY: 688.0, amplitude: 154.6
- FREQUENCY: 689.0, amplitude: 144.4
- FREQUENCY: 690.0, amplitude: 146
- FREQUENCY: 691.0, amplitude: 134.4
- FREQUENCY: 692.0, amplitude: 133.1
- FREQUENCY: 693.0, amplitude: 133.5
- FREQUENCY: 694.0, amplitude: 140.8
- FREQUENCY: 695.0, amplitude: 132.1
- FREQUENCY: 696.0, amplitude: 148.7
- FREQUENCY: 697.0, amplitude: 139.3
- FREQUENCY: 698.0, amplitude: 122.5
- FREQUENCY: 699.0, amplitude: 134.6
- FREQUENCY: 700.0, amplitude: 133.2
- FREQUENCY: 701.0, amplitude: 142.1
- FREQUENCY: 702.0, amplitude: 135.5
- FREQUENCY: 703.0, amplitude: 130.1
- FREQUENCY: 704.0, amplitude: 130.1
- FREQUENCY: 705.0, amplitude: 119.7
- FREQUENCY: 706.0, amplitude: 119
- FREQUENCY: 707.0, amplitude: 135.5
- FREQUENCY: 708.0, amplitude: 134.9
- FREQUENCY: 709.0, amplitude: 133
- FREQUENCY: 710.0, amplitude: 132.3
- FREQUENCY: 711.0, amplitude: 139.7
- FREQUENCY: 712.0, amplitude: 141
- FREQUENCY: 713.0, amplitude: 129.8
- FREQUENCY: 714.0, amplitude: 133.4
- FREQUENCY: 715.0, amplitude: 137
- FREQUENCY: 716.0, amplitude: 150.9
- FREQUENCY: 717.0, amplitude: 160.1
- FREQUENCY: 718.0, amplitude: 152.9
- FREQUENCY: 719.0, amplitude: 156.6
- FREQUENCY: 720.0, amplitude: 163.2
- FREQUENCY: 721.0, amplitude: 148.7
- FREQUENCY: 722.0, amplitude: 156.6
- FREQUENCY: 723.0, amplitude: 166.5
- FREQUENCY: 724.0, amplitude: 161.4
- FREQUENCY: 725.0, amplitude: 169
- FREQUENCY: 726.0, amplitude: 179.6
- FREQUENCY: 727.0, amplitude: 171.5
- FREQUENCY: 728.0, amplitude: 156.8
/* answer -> 135.5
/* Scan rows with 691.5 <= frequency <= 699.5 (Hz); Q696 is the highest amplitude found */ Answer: 148.7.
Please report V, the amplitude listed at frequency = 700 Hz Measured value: 133.2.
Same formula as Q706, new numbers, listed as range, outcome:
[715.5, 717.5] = 160.1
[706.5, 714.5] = 141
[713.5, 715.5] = 137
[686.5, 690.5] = 154.6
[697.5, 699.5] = 134.6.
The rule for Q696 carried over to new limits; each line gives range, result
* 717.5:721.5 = 163.2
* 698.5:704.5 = 142.1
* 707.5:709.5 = 134.9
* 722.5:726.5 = 179.6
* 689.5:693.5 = 146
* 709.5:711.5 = 139.7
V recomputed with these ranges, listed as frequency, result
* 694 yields 140.8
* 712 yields 141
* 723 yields 166.5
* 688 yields 154.6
